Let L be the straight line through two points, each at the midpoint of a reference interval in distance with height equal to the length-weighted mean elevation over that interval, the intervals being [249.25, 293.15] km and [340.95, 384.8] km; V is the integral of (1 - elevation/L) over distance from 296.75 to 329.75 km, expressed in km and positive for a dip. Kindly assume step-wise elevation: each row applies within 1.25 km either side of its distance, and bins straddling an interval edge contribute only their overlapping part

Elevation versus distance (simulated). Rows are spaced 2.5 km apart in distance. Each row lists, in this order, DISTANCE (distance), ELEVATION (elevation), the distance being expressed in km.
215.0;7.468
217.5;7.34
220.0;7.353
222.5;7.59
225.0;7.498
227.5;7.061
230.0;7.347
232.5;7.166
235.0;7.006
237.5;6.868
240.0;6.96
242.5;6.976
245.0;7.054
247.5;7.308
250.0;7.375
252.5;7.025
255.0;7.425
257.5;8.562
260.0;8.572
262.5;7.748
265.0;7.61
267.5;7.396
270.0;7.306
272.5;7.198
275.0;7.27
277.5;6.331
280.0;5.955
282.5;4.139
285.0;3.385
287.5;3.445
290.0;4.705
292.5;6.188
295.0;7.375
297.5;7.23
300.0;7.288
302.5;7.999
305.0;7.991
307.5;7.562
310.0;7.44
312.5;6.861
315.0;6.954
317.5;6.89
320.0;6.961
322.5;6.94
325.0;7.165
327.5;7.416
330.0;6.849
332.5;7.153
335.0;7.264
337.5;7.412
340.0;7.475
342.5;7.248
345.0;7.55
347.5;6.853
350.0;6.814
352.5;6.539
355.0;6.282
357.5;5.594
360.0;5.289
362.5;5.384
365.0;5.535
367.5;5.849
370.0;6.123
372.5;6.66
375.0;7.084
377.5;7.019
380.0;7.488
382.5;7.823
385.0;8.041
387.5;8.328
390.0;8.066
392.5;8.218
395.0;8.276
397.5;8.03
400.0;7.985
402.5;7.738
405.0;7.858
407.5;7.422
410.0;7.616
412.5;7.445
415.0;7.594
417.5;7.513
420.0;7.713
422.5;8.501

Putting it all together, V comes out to -3.6 km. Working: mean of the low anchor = 6.53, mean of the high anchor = 6.58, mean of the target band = 7.27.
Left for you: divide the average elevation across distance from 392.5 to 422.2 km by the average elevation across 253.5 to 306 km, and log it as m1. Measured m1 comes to 1.16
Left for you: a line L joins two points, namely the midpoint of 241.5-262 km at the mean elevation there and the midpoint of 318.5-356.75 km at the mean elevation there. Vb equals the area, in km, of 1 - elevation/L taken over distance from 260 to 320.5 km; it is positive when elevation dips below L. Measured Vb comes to 5.4 km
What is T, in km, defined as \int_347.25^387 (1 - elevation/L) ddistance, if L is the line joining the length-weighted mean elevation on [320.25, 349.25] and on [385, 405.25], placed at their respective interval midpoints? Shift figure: 5.8 km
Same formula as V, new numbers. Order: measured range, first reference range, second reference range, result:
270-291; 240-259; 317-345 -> 5.4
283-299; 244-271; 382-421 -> 4.8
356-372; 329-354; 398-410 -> 3.6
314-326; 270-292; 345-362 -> -2.2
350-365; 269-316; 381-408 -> 3.1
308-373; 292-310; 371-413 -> 7.1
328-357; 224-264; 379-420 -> 2.5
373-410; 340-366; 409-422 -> -3.3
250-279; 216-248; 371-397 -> -0.7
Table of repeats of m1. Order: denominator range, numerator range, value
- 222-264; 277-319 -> 0.86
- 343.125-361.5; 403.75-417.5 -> 1.18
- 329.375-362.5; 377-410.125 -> 1.17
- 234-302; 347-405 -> 1.04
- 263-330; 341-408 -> 1.06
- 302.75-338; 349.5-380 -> 0.86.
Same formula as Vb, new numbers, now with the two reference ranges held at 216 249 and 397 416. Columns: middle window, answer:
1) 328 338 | 0.4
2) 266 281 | 0.8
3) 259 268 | -0.7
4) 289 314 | 1.1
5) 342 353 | 0.8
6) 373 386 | 0.3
